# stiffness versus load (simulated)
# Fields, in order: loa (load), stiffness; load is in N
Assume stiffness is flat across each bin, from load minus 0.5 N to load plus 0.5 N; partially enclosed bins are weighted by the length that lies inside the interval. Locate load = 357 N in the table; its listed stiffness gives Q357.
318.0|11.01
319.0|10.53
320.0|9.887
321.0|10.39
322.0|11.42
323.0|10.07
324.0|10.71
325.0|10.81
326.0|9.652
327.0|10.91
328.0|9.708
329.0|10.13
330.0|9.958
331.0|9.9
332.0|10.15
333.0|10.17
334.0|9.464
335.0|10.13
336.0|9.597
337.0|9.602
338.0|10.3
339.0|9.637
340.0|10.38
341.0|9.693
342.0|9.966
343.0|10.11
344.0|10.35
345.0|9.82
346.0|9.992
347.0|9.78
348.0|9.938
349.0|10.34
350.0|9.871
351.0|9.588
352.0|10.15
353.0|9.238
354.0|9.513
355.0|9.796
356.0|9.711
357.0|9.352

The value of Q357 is 9.352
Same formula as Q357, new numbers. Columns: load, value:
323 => 10.07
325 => 10.81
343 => 10.11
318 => 11.01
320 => 9.887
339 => 9.637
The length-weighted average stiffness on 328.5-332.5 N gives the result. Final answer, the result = 10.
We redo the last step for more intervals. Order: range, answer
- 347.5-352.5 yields 9.98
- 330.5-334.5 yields 9.92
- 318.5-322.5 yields 10.6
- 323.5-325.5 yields 10.8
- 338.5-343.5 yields 9.96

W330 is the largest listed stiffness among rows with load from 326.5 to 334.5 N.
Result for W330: 10.91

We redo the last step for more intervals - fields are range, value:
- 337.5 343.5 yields 10.38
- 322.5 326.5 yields 10.81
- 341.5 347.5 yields 10.35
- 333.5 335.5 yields 10.13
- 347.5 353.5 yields 10.34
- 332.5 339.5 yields 10.3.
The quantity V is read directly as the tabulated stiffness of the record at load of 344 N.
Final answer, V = 10.35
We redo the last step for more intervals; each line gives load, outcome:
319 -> 10.53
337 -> 9.602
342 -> 9.966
